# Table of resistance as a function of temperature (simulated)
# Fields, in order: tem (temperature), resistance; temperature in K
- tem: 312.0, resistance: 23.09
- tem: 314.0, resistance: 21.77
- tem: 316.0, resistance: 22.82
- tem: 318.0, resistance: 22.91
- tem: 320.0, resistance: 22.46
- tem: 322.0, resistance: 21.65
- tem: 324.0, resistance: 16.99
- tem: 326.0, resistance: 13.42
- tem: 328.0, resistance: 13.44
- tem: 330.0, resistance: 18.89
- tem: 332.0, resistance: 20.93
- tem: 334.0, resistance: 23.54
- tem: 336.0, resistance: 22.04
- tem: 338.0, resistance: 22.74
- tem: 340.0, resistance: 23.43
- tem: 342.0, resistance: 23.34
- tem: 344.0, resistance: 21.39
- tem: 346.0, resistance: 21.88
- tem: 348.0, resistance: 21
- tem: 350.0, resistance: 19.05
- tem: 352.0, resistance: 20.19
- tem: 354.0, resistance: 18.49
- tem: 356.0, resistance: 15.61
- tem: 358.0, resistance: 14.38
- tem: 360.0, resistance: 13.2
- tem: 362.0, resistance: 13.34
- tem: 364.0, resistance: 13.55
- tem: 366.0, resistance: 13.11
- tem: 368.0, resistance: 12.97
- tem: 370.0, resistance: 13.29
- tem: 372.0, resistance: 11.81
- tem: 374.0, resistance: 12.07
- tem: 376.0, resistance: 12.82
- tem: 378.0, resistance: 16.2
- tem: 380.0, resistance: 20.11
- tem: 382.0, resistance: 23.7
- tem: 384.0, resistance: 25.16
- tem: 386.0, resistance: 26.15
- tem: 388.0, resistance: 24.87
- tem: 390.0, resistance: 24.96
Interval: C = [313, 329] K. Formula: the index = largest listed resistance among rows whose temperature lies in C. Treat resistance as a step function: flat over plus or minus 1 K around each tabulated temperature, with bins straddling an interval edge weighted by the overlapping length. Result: 22.91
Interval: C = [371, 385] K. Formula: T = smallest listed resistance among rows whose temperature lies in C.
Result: 11.81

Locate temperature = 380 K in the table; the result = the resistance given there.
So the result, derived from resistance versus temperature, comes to 20.11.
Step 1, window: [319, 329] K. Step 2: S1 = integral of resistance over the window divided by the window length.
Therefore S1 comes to 17.6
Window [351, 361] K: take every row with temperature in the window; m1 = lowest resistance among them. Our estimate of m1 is 13.2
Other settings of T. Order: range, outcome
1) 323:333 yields 13.42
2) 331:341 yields 20.93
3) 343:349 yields 21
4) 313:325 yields 16.99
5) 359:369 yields 12.97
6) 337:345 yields 21.39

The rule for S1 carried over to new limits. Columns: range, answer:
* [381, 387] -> 25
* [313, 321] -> 22.5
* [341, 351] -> 21.3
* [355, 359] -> 15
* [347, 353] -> 20.1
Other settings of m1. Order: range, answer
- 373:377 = 12.07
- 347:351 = 19.05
